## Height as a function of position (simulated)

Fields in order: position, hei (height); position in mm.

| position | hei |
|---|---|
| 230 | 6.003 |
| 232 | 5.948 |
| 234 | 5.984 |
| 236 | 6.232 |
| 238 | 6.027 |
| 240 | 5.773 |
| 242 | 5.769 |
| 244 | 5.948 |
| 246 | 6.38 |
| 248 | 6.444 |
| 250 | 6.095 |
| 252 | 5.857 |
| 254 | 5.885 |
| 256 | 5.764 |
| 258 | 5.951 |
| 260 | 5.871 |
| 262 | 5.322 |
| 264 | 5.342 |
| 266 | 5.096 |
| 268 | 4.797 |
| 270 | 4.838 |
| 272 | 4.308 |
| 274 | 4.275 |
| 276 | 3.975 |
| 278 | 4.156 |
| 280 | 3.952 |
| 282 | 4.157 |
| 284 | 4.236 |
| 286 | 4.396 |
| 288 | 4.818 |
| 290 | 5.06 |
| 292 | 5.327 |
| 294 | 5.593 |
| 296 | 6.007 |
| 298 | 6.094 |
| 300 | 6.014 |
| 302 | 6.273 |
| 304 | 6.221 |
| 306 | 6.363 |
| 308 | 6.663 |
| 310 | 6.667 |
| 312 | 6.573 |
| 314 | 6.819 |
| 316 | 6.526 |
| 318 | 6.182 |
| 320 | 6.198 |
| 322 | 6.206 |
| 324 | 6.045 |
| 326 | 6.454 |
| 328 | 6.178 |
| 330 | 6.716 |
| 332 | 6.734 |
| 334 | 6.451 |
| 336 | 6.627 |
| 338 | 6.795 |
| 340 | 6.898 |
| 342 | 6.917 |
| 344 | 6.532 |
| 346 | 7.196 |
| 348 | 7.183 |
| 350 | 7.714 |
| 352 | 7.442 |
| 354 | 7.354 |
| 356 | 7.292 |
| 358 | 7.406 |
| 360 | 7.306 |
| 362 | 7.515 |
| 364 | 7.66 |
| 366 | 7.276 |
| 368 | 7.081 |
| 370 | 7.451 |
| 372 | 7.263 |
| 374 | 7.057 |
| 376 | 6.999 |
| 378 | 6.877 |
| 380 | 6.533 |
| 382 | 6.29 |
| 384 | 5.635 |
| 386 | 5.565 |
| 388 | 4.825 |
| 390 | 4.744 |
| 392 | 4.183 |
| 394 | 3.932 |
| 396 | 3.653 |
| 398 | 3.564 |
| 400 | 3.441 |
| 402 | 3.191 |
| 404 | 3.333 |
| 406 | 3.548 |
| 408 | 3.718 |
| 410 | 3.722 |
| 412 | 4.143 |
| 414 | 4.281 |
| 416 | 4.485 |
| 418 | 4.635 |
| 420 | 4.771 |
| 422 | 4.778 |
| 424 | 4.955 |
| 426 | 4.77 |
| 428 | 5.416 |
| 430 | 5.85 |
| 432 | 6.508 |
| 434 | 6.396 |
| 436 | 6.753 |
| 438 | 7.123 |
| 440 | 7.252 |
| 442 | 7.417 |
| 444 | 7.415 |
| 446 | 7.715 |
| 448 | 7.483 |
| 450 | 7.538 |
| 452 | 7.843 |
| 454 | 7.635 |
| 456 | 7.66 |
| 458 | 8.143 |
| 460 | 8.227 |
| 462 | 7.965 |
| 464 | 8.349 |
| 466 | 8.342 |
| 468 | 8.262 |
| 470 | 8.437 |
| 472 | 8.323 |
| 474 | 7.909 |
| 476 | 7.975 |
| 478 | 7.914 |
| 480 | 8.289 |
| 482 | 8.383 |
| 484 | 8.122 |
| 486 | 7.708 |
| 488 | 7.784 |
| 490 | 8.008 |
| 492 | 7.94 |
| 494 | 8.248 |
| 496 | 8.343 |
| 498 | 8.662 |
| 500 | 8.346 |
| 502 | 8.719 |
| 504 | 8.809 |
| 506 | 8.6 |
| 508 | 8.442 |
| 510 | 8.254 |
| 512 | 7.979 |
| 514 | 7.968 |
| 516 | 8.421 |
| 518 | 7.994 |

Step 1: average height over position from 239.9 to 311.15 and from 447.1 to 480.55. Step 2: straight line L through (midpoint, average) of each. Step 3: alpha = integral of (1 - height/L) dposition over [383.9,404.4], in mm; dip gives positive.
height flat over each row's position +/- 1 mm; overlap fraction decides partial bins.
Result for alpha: 8.4 mm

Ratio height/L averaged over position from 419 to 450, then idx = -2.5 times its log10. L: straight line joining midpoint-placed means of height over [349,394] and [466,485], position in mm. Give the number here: 0.20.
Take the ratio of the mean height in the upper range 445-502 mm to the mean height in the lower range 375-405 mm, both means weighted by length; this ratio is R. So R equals 1.66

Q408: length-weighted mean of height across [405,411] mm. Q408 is 3.66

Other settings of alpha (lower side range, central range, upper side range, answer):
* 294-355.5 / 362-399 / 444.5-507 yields 6.0 mm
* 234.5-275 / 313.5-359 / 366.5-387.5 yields -3.4 mm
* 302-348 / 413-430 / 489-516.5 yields 6.1 mm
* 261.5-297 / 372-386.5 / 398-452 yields -3.6 mm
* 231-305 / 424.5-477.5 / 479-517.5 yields 2.1 mm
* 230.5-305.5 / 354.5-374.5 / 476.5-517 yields -2.2 mm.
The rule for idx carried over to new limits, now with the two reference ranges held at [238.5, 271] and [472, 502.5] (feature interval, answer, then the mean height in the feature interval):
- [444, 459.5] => 0.009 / 7.71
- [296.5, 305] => 0.008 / 6.14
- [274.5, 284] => 0.409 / 4.09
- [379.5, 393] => 0.304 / 5.35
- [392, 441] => 0.488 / 4.75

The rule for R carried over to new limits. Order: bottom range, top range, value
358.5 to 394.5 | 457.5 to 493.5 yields 1.27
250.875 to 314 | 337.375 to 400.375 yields 1.19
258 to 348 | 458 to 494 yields 1.40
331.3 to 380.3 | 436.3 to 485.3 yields 1.11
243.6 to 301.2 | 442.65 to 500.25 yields 1.53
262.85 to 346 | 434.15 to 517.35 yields 1.39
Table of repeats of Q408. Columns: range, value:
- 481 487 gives 8.07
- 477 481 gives 8.1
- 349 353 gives 7.58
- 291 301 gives 5.81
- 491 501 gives 8.31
